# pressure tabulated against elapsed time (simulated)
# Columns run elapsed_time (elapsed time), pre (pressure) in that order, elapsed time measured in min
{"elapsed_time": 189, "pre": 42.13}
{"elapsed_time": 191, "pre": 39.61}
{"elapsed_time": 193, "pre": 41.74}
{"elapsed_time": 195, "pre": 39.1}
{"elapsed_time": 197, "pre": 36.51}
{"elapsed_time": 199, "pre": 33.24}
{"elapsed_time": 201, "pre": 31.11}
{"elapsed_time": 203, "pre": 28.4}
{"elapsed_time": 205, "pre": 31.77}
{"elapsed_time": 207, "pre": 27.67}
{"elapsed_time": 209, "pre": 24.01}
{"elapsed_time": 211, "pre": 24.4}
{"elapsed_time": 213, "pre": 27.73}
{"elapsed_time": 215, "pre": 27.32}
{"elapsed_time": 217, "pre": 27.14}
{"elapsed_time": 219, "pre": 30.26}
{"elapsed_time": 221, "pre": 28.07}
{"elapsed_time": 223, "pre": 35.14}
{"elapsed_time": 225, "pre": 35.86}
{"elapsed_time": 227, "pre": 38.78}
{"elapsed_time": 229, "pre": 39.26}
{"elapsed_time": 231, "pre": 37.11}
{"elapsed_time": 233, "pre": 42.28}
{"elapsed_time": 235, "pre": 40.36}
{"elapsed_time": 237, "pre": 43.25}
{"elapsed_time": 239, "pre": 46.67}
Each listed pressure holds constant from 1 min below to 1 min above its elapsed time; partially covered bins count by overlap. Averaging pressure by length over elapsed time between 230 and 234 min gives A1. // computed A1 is 39.7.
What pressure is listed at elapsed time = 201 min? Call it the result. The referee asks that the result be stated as 31.11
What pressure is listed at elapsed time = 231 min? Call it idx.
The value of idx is 37.11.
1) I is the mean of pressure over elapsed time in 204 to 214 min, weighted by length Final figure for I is 27.1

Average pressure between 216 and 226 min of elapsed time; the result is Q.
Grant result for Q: 31.3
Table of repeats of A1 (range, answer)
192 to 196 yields 40.4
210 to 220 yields 27.4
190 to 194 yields 40.7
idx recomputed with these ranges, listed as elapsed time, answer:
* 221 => 28.07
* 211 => 24.4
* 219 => 30.26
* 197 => 36.51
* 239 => 46.67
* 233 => 42.28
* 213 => 27.73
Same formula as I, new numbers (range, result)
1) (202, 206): 30.1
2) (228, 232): 38.2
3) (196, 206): 32.2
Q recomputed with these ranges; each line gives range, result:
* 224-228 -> 37.3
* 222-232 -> 37.2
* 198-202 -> 32.2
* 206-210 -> 25.8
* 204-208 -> 29.7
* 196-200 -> 34.9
